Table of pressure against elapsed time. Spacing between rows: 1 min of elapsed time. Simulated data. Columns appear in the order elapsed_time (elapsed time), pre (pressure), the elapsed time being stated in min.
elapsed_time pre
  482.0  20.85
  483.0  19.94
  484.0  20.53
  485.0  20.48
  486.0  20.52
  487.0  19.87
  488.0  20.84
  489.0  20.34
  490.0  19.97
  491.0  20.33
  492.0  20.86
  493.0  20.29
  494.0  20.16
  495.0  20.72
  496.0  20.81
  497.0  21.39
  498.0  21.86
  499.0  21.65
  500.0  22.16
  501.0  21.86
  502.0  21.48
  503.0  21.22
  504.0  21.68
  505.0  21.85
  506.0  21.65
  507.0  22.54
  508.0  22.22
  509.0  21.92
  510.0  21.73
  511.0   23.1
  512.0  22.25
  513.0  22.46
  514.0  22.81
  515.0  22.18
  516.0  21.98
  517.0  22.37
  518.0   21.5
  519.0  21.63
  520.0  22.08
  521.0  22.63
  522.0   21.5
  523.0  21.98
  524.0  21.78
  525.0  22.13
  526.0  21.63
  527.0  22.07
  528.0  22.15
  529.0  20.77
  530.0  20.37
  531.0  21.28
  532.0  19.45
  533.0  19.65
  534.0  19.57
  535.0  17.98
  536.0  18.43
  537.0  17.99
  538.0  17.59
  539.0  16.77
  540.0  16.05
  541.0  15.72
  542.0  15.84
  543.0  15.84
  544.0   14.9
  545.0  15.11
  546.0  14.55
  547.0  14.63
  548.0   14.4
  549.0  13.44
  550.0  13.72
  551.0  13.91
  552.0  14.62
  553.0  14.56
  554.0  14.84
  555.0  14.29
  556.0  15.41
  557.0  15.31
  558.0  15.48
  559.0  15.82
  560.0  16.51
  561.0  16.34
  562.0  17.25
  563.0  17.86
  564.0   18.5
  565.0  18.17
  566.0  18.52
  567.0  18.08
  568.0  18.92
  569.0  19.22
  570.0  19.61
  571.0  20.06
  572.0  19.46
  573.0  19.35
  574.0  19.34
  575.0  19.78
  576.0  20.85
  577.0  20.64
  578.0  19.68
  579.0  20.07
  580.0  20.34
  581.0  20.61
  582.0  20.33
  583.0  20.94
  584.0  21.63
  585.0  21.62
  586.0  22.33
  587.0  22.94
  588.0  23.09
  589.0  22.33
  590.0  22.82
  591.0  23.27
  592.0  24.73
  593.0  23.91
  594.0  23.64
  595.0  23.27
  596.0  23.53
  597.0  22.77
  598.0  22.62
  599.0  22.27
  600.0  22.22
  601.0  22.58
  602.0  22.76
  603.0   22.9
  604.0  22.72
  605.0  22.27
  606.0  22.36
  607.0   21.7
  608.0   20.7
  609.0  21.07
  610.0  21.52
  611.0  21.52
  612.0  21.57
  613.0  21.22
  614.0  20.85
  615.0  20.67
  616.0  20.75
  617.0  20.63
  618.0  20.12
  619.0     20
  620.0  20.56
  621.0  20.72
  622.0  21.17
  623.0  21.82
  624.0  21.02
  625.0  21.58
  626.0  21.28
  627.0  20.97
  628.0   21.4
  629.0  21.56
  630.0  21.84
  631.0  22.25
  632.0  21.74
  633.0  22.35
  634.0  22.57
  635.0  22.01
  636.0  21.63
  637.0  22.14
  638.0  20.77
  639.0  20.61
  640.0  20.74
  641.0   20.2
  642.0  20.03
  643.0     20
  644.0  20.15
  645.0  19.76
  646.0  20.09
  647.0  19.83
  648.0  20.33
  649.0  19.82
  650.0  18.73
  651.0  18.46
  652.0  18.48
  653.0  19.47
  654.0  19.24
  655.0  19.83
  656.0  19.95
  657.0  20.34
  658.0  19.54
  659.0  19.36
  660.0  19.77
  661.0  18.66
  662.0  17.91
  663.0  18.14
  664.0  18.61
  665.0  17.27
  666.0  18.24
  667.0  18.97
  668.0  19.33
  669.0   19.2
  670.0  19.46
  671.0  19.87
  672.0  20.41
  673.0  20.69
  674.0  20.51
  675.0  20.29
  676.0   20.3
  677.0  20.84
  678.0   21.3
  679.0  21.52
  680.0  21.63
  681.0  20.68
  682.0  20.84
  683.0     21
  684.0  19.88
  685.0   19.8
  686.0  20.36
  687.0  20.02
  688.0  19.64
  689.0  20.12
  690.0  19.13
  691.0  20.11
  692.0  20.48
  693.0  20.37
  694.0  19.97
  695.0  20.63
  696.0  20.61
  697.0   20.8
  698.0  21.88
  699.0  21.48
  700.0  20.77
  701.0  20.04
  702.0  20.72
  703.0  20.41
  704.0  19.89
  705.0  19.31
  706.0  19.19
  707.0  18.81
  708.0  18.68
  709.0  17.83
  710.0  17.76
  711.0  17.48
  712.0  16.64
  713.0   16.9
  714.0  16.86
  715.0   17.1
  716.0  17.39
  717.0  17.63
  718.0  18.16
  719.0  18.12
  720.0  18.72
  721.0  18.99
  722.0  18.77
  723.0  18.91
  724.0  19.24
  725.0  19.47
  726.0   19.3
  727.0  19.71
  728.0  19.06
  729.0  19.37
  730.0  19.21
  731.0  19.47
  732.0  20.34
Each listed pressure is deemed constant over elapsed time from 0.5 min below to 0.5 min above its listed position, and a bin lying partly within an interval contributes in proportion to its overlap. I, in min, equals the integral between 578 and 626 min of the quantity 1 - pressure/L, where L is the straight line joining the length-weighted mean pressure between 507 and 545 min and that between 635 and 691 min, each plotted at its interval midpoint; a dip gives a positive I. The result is -4.12 min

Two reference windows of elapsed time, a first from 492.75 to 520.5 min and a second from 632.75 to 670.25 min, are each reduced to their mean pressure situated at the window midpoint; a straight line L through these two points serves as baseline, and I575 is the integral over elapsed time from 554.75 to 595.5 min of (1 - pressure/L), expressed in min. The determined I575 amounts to 1.89 min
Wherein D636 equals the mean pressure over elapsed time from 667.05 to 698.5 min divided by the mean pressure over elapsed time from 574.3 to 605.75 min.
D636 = 0.9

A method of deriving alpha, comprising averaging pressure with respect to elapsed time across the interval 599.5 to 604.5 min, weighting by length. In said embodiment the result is 22.6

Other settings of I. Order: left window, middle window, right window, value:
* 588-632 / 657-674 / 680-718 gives 1.03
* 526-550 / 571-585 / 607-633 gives -0.67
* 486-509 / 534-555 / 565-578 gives 4.68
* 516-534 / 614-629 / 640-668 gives -0.81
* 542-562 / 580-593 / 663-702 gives -4.63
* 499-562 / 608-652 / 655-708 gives -2.71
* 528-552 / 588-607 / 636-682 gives -4.75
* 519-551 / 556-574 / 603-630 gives 1.48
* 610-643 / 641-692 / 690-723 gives 0.96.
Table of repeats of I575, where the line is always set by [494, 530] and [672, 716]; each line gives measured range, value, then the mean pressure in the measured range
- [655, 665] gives 0.55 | 19.1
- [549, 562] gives 3.81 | 15.1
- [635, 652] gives 0.15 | 20.2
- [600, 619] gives -0.70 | 21.5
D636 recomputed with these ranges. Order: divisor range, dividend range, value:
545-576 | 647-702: 1.19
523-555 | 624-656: 1.18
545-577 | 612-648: 1.24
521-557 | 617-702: 1.15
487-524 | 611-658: 0.96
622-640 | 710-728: 0.84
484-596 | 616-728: 1.01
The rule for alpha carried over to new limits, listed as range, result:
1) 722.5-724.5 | 19.1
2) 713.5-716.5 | 17.1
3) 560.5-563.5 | 17.2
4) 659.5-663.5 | 18.6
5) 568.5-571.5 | 19.6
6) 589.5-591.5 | 23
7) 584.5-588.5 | 22.5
